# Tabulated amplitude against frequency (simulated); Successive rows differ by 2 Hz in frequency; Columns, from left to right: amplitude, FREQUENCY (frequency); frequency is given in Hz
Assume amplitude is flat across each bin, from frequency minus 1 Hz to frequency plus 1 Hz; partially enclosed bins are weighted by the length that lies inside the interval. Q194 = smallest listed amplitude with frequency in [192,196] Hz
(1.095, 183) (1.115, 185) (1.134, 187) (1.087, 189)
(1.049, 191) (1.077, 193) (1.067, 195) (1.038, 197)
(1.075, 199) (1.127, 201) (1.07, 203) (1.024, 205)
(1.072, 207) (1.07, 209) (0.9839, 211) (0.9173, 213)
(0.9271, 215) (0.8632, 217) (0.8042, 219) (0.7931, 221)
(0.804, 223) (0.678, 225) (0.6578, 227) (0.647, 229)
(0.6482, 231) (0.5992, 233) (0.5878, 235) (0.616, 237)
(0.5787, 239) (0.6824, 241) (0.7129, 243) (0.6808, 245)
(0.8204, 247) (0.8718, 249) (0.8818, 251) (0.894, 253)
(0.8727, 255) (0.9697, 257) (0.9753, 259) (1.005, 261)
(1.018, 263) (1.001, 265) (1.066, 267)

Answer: 1.067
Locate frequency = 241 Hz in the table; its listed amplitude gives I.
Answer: 0.6824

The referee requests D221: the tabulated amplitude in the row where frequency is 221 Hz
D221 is 0.7931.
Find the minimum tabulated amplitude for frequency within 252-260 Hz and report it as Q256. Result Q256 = 0.8727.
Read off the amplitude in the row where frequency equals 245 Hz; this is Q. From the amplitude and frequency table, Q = 0.6808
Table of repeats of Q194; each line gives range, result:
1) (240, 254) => 0.6808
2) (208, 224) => 0.7931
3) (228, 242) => 0.5787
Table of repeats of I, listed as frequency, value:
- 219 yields 0.8042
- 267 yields 1.066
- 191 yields 1.049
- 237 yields 0.616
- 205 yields 1.024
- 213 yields 0.9173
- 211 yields 0.9839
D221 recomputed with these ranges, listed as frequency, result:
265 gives 1.001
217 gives 0.8632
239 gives 0.5787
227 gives 0.6578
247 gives 0.8204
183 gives 1.095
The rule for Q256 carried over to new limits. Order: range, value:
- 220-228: 0.6578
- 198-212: 0.9839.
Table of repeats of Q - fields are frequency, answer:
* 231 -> 0.6482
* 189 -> 1.087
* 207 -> 1.072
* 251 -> 0.8818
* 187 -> 1.134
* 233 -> 0.5992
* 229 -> 0.647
